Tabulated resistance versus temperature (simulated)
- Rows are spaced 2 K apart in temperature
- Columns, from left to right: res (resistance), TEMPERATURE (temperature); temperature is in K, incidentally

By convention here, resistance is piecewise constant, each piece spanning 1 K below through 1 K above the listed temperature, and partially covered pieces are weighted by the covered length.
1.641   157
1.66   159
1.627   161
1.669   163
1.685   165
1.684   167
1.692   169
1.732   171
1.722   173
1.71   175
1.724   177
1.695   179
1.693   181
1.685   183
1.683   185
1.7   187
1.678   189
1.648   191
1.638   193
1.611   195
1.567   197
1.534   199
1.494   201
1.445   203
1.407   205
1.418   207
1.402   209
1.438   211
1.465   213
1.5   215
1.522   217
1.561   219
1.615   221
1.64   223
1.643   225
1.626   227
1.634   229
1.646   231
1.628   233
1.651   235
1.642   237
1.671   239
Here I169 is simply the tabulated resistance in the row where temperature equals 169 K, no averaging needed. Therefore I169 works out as 1.692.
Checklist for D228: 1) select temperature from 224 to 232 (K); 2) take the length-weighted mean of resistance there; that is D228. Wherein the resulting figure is 1.64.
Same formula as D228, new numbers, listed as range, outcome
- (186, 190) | 1.69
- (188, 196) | 1.64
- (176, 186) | 1.7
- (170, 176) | 1.72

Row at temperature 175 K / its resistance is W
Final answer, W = 1.71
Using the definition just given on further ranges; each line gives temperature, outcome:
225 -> 1.643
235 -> 1.651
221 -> 1.615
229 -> 1.634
